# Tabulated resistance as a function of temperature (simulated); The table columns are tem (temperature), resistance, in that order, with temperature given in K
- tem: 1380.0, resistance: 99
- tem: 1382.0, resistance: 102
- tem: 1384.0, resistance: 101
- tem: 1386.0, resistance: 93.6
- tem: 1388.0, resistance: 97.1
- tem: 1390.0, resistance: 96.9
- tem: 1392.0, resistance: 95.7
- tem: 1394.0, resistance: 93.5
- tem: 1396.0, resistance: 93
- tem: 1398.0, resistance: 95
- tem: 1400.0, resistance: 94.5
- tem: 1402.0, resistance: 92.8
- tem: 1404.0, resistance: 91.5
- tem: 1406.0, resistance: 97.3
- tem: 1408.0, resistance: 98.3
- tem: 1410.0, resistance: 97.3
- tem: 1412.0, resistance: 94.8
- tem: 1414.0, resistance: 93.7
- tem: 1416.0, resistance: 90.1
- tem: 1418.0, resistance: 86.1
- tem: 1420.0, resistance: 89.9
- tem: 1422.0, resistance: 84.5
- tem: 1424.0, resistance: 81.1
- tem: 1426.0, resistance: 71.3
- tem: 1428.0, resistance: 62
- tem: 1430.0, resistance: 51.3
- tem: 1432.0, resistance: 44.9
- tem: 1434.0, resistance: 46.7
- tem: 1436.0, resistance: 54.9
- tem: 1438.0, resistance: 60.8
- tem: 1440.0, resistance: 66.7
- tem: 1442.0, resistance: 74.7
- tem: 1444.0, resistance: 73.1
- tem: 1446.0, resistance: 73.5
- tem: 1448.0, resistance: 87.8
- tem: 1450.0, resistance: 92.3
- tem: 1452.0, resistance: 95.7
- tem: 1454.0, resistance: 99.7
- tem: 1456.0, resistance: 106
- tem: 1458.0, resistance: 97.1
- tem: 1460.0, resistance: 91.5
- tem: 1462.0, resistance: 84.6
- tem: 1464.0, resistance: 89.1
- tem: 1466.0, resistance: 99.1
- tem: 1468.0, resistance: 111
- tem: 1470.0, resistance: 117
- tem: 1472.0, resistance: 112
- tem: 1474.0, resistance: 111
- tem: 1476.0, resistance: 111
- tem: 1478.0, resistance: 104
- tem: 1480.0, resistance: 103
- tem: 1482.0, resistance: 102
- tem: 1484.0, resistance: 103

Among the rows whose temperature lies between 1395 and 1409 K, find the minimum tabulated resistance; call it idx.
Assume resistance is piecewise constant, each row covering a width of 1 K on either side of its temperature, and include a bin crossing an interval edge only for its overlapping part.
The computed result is 91.5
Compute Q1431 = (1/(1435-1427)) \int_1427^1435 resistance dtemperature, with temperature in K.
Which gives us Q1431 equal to 51.2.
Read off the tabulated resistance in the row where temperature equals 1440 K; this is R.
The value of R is 66.7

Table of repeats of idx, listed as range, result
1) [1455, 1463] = 84.6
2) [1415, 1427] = 71.3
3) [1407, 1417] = 90.1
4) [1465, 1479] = 99.1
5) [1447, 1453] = 87.8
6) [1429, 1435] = 44.9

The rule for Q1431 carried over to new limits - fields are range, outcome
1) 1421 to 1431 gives 70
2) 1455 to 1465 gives 93.7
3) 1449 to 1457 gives 98.4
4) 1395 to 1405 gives 93.4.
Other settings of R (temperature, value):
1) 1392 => 95.7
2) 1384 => 101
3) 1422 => 84.5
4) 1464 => 89.1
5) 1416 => 90.1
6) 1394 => 93.5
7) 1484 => 103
